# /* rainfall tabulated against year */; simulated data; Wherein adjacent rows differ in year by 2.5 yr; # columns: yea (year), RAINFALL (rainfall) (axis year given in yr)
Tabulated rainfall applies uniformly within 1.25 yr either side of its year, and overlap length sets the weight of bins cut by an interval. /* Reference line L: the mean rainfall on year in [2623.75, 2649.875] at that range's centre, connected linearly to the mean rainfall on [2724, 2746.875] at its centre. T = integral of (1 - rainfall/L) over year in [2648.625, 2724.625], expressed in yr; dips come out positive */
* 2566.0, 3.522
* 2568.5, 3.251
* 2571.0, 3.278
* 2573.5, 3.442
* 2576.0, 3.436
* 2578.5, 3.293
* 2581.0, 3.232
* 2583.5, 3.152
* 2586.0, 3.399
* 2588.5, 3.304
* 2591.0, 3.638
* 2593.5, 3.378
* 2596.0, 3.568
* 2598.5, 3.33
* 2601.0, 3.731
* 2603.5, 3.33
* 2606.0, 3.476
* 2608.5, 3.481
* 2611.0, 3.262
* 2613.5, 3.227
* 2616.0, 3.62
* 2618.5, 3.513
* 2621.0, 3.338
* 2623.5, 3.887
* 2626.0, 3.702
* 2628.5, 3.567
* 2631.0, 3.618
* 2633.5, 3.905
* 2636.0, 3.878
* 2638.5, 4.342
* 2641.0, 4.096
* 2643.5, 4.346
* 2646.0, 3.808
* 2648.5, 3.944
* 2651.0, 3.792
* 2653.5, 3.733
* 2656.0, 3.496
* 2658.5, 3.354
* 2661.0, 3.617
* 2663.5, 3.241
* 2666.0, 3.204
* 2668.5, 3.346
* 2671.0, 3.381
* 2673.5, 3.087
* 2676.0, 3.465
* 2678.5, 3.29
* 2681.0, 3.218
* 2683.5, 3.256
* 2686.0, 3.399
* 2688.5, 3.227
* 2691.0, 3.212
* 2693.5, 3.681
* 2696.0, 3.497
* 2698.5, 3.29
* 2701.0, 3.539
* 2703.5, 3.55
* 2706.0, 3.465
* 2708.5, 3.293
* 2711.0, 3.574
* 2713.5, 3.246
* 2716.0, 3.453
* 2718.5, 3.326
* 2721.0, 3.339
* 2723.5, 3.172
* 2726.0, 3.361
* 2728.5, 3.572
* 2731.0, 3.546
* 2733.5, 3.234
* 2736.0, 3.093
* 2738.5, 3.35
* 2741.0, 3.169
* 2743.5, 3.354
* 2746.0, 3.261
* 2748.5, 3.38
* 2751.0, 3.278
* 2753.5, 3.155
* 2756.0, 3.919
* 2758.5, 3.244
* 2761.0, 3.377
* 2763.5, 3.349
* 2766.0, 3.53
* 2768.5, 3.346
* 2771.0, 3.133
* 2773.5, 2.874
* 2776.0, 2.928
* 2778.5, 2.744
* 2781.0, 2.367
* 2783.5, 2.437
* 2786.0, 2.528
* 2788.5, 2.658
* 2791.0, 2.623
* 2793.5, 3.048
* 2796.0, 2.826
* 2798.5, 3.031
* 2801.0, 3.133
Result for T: 4.5 yr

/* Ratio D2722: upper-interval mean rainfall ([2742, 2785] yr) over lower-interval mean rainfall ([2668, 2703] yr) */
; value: 0.9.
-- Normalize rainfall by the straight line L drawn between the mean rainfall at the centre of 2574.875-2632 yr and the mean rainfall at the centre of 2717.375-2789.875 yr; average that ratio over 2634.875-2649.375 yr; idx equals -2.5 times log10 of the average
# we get -0.20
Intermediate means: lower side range 3.46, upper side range 3.17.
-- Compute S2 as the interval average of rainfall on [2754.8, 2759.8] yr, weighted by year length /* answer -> 3.58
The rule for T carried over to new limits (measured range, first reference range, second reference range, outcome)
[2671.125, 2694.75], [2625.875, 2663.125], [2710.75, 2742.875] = 1.75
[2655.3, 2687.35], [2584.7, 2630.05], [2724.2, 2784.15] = 0.35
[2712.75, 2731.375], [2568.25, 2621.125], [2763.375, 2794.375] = -2.08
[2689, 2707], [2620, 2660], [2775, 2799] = -0.44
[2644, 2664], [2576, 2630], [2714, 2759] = -1.49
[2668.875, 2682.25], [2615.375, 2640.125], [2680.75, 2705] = 0.75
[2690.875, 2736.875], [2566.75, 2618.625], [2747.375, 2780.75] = -1.75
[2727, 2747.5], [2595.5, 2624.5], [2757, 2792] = -1.71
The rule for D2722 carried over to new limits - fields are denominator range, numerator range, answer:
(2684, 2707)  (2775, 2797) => 0.78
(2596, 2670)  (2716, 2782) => 0.90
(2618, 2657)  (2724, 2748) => 0.87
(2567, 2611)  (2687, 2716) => 1.01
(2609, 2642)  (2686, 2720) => 0.93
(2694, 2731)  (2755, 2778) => 0.96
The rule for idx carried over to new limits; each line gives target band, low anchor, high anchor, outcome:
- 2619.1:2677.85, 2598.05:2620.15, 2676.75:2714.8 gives -0.07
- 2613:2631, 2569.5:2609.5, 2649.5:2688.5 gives -0.05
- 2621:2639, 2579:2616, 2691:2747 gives -0.12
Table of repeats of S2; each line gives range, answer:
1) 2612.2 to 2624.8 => 3.52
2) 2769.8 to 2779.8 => 2.92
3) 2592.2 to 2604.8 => 3.47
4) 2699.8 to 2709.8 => 3.46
